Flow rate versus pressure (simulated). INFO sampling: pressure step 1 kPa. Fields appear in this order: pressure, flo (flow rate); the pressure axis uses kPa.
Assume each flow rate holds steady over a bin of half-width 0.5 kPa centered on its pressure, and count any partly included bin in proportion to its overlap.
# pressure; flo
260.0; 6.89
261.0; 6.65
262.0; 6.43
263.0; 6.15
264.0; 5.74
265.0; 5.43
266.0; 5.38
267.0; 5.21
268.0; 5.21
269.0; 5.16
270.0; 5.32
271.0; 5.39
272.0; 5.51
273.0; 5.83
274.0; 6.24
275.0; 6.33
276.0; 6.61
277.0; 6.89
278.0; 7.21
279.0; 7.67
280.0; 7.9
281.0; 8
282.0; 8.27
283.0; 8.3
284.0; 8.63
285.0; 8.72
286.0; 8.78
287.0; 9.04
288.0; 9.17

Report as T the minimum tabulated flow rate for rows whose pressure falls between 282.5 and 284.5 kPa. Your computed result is 8.3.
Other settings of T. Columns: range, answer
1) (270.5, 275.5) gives 5.39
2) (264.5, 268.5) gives 5.21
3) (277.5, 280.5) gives 7.21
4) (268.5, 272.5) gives 5.16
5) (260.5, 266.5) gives 5.38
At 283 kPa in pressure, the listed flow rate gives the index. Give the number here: 8.3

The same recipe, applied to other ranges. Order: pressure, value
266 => 5.38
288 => 9.17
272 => 5.51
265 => 5.43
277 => 6.89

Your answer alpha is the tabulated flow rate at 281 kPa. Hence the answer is 8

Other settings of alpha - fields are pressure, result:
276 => 6.61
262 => 6.43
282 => 8.27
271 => 5.39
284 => 8.63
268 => 5.21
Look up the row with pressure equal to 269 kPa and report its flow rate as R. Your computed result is 5.16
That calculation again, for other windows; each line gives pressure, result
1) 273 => 5.83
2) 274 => 6.24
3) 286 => 8.78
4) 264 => 5.74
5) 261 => 6.65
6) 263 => 6.15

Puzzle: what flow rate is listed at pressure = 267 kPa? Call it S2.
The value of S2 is 5.21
